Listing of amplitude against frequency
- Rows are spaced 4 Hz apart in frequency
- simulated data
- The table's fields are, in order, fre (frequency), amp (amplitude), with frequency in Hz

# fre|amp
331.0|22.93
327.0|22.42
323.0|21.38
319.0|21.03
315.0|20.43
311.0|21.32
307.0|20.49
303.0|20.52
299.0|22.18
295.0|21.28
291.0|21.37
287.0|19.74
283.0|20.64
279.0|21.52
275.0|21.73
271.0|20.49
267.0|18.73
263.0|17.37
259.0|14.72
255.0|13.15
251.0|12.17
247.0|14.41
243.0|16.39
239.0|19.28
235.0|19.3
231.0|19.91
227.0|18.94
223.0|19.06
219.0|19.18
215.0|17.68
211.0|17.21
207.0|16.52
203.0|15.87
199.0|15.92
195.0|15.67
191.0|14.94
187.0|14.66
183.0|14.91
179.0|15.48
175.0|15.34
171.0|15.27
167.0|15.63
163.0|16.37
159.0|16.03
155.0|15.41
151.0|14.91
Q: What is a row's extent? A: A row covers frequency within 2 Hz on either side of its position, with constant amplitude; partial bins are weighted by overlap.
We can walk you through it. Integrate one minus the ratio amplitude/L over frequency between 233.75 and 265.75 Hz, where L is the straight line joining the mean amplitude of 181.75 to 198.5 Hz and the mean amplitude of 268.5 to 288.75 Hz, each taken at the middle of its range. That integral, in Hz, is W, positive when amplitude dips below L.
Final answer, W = 5.2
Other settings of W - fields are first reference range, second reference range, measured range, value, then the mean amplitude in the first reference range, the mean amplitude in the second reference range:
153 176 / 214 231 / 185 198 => 1.55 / 15.7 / 18.9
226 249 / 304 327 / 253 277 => 1.78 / 18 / 21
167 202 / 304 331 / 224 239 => -1.66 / 15.3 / 21.3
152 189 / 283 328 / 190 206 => 0.86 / 15.4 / 21.1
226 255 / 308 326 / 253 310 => -1.25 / 16.9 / 21.1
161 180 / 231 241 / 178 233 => 2.52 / 15.6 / 19.4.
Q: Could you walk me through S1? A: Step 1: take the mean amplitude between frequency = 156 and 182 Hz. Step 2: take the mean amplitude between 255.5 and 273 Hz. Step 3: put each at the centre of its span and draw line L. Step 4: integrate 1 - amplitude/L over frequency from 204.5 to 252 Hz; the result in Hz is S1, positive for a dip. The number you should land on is -2.4 Hz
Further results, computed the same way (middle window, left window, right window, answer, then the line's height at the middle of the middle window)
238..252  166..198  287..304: 2.2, 18.5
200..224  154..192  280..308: -0.3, 17.2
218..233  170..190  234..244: -1.4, 17.7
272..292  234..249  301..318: -1.7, 19.3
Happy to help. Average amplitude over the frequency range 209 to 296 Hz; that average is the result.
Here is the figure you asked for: 18.3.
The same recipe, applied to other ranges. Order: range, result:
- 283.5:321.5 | 20.9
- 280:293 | 20.7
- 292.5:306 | 21.3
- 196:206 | 15.9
